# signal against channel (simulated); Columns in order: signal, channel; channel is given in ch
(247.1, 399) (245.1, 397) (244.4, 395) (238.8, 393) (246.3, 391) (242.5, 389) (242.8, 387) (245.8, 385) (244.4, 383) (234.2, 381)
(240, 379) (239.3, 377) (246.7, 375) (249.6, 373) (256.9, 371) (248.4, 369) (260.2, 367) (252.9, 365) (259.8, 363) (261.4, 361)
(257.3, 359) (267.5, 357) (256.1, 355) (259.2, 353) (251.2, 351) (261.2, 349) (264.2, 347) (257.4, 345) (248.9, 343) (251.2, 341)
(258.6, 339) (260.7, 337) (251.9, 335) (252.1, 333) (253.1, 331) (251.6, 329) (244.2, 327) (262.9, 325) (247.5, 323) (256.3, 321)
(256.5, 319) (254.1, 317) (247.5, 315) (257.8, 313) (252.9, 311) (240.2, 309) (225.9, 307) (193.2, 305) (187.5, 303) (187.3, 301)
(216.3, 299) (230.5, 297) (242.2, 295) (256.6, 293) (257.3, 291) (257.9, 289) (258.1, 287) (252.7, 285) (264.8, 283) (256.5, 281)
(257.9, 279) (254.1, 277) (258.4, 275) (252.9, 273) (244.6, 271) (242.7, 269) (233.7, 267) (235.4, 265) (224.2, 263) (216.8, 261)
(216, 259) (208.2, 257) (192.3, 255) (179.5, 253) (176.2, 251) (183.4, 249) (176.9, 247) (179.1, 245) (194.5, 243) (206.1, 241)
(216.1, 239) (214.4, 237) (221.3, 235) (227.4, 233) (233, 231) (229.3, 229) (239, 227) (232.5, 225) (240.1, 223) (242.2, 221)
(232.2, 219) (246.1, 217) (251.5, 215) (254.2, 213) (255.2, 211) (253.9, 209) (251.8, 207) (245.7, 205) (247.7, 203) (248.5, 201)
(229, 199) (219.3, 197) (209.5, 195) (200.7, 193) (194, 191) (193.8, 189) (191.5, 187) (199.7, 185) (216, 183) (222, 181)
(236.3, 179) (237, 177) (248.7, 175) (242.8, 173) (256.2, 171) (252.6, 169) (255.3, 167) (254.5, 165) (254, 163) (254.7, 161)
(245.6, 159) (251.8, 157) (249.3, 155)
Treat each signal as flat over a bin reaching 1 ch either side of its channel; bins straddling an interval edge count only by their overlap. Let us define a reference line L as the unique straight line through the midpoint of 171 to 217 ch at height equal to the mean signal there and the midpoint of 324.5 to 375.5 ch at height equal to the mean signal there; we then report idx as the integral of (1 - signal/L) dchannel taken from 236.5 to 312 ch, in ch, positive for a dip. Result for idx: 5.8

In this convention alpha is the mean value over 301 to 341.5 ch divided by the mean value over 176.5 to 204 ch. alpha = 1.12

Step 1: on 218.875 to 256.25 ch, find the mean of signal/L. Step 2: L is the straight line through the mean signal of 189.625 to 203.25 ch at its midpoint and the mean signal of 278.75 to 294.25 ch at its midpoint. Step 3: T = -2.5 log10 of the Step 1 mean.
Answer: 0.12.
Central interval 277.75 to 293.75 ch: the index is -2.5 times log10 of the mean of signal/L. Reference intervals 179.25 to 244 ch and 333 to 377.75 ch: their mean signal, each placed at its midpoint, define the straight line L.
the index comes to -0.07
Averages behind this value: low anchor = 227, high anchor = 255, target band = 258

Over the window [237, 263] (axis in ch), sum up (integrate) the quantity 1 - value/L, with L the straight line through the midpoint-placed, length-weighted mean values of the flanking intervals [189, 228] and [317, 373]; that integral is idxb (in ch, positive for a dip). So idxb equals 4.8 ch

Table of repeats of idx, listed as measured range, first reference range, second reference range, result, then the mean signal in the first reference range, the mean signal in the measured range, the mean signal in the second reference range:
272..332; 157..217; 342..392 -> 0.35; 236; 244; 252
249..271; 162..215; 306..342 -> 2.76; 234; 213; 251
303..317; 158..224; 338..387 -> 0.77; 236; 234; 253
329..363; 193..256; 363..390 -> -2.07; 223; 257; 247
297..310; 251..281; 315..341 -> 1.80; 229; 210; 254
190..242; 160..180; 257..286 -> 2.91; 249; 232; 242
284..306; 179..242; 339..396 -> 0.87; 228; 231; 251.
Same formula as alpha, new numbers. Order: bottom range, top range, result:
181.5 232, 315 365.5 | 1.11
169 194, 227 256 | 0.92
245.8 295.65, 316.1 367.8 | 1.11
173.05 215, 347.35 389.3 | 1.10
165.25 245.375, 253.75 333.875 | 1.04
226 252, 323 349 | 1.23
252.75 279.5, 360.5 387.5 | 1.08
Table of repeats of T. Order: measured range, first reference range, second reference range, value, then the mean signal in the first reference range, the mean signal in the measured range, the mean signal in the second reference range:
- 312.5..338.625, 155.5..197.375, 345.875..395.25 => -0.03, 231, 254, 251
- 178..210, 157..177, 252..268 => 0.08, 251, 222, 213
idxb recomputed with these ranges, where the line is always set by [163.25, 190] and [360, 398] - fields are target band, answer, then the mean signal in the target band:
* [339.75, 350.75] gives -0.5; 256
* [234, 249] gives 2.3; 200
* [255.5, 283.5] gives 0.0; 239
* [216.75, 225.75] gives -0.1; 238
